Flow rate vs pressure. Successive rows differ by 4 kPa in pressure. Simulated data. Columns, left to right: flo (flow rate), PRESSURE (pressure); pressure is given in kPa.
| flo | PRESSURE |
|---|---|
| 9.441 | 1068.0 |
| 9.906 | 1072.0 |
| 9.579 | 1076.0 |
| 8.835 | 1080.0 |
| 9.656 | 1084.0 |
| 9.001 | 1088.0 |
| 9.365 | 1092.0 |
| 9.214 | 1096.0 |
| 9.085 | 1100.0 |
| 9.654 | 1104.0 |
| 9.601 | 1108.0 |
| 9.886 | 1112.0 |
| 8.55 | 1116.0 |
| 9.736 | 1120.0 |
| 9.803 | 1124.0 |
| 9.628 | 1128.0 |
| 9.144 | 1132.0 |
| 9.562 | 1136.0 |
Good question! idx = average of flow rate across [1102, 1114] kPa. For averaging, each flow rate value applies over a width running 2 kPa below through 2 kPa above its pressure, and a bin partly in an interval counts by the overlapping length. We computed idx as 9.71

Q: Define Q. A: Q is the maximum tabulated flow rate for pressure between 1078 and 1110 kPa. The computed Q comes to 9.656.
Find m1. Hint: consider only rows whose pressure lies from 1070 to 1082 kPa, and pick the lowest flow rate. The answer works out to 8.835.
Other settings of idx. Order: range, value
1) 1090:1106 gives 9.33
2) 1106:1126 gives 9.52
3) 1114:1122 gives 9.14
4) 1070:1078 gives 9.74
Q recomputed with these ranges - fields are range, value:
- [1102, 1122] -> 9.886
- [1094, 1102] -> 9.214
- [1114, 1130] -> 9.803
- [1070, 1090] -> 9.906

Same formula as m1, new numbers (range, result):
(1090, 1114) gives 9.085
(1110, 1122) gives 8.55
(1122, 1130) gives 9.628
